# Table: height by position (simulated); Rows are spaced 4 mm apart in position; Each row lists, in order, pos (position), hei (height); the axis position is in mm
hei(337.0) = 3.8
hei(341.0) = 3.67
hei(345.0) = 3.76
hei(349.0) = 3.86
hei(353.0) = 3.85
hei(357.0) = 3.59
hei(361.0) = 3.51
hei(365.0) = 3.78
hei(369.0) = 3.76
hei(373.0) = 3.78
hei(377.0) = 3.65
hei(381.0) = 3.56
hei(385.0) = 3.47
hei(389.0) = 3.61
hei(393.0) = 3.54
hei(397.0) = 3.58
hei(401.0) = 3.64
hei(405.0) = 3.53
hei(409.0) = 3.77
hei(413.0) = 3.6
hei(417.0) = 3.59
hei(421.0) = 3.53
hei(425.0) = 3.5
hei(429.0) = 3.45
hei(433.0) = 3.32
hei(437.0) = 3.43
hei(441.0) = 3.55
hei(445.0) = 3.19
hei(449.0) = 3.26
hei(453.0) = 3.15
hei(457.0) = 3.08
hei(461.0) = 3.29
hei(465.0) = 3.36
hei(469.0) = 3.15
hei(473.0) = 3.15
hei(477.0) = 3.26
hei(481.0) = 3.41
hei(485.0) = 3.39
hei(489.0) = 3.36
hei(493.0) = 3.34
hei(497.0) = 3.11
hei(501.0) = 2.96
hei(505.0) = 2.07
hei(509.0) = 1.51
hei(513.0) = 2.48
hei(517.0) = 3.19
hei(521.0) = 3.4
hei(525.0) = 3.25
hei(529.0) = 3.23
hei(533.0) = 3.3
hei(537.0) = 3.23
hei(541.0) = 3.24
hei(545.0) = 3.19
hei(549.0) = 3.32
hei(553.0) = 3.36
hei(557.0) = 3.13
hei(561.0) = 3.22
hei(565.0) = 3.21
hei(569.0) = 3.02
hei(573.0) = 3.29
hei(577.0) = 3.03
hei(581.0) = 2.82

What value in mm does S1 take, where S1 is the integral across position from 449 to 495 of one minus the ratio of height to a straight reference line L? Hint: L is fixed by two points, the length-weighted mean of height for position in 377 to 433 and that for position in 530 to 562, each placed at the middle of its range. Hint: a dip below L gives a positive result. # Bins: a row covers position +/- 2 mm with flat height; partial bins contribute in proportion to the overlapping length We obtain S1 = 2.0 mm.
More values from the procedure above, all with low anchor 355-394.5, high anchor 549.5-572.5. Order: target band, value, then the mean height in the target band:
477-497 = 0.2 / 3.34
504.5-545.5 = 4.3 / 2.94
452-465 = 0.9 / 3.2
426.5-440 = 0.3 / 3.41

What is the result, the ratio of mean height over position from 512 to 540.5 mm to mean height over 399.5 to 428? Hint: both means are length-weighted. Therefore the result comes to 0.89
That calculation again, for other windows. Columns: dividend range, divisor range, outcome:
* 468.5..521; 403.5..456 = 0.86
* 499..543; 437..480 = 0.89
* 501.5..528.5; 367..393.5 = 0.74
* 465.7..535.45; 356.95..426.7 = 0.84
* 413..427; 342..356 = 0.93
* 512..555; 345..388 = 0.87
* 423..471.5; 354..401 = 0.91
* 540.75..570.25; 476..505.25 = 1.01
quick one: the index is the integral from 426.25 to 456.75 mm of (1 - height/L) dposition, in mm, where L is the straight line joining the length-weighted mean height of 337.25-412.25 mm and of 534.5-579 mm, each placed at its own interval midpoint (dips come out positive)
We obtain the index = 1.5 mm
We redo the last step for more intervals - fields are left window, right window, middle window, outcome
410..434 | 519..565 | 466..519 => 6.4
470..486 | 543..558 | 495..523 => 5.1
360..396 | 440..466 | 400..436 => -1.2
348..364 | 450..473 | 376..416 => -1.0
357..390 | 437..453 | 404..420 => -0.7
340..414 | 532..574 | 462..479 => 1.0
